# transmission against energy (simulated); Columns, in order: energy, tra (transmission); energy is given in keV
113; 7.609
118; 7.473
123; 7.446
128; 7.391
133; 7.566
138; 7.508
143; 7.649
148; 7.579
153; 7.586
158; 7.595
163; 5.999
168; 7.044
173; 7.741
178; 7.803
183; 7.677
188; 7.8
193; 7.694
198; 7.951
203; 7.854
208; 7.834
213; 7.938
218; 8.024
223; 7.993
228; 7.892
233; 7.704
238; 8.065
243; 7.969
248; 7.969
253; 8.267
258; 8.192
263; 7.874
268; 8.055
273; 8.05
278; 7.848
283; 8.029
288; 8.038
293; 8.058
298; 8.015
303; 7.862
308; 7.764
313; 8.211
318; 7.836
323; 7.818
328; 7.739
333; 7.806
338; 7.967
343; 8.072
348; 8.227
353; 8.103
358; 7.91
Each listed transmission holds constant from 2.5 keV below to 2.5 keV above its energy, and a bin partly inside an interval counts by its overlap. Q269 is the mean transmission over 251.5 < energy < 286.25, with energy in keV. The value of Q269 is 8.04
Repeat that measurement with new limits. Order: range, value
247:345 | 7.97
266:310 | 7.97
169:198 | 7.72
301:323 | 7.91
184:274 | 7.95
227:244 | 7.9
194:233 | 7.9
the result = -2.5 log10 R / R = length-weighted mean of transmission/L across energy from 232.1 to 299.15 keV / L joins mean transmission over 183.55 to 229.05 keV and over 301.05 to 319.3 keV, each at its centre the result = -0.02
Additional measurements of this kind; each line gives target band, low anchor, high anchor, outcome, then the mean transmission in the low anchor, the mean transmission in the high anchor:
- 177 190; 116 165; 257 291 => -0.02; 7.39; 8.01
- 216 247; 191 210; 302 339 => -0.01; 7.84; 7.87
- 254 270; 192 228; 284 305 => -0.01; 7.91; 8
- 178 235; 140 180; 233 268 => -0.02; 7.37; 8.03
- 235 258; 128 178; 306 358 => -0.05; 7.39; 7.95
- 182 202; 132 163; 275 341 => -0.03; 7.45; 7.92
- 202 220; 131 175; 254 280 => -0.03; 7.36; 8.02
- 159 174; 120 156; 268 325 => 0.10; 7.53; 7.96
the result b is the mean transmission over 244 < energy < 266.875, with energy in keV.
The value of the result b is 8.07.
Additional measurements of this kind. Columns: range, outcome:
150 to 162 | 7.39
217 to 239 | 7.92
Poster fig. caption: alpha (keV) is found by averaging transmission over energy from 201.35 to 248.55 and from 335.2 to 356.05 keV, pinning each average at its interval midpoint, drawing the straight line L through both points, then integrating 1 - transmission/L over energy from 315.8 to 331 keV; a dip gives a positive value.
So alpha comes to 0.5 keV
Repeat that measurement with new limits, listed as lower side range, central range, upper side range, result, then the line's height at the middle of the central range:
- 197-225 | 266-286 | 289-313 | -0.11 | 7.95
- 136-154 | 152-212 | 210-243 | 1.46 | 7.74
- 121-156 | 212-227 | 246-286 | -0.24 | 7.85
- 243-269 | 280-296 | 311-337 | -0.12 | 7.98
